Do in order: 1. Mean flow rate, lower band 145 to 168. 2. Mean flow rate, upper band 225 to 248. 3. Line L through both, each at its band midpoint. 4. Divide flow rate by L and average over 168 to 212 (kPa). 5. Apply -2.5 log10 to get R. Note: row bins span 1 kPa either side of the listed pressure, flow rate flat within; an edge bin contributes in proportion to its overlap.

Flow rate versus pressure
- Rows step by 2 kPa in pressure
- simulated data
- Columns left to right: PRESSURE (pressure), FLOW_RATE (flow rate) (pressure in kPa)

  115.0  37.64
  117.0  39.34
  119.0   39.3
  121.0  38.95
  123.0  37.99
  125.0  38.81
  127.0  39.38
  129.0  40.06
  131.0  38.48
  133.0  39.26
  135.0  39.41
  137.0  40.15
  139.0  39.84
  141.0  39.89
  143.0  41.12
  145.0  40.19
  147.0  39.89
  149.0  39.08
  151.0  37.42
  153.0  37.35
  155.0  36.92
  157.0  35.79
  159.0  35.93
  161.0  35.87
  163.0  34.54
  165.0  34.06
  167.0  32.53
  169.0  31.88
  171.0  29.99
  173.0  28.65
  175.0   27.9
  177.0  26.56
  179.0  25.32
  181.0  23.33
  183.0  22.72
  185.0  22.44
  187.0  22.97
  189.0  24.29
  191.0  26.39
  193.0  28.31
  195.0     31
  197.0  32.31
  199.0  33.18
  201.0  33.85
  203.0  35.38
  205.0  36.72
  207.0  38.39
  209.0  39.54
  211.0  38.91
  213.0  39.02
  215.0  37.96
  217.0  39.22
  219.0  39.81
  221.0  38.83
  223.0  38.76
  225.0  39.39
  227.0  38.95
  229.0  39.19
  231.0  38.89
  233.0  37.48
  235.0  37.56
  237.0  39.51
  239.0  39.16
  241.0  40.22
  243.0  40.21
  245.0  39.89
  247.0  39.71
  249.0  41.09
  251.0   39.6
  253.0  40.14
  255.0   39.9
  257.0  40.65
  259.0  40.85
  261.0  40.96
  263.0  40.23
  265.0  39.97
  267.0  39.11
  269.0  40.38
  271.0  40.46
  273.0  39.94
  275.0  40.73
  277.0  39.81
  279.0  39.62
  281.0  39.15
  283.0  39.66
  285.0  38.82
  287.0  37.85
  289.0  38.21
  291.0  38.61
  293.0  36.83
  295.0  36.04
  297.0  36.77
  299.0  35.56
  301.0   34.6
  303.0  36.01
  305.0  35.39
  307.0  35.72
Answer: 0.25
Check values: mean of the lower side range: 36.5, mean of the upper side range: 39.2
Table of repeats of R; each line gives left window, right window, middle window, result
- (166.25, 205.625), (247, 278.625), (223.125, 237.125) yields -0.10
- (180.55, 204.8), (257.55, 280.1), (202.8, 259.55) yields -0.15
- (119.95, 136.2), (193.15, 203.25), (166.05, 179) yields 0.19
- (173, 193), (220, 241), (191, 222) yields -0.13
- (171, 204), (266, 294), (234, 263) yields -0.13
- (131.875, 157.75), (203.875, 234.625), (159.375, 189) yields 0.34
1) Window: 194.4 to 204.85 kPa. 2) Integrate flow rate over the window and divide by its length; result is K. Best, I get 33.5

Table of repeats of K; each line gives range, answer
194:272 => 38.6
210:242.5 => 38.9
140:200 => 31.9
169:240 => 33.5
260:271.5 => 40.2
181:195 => 24.9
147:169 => 35.9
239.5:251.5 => 40.1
